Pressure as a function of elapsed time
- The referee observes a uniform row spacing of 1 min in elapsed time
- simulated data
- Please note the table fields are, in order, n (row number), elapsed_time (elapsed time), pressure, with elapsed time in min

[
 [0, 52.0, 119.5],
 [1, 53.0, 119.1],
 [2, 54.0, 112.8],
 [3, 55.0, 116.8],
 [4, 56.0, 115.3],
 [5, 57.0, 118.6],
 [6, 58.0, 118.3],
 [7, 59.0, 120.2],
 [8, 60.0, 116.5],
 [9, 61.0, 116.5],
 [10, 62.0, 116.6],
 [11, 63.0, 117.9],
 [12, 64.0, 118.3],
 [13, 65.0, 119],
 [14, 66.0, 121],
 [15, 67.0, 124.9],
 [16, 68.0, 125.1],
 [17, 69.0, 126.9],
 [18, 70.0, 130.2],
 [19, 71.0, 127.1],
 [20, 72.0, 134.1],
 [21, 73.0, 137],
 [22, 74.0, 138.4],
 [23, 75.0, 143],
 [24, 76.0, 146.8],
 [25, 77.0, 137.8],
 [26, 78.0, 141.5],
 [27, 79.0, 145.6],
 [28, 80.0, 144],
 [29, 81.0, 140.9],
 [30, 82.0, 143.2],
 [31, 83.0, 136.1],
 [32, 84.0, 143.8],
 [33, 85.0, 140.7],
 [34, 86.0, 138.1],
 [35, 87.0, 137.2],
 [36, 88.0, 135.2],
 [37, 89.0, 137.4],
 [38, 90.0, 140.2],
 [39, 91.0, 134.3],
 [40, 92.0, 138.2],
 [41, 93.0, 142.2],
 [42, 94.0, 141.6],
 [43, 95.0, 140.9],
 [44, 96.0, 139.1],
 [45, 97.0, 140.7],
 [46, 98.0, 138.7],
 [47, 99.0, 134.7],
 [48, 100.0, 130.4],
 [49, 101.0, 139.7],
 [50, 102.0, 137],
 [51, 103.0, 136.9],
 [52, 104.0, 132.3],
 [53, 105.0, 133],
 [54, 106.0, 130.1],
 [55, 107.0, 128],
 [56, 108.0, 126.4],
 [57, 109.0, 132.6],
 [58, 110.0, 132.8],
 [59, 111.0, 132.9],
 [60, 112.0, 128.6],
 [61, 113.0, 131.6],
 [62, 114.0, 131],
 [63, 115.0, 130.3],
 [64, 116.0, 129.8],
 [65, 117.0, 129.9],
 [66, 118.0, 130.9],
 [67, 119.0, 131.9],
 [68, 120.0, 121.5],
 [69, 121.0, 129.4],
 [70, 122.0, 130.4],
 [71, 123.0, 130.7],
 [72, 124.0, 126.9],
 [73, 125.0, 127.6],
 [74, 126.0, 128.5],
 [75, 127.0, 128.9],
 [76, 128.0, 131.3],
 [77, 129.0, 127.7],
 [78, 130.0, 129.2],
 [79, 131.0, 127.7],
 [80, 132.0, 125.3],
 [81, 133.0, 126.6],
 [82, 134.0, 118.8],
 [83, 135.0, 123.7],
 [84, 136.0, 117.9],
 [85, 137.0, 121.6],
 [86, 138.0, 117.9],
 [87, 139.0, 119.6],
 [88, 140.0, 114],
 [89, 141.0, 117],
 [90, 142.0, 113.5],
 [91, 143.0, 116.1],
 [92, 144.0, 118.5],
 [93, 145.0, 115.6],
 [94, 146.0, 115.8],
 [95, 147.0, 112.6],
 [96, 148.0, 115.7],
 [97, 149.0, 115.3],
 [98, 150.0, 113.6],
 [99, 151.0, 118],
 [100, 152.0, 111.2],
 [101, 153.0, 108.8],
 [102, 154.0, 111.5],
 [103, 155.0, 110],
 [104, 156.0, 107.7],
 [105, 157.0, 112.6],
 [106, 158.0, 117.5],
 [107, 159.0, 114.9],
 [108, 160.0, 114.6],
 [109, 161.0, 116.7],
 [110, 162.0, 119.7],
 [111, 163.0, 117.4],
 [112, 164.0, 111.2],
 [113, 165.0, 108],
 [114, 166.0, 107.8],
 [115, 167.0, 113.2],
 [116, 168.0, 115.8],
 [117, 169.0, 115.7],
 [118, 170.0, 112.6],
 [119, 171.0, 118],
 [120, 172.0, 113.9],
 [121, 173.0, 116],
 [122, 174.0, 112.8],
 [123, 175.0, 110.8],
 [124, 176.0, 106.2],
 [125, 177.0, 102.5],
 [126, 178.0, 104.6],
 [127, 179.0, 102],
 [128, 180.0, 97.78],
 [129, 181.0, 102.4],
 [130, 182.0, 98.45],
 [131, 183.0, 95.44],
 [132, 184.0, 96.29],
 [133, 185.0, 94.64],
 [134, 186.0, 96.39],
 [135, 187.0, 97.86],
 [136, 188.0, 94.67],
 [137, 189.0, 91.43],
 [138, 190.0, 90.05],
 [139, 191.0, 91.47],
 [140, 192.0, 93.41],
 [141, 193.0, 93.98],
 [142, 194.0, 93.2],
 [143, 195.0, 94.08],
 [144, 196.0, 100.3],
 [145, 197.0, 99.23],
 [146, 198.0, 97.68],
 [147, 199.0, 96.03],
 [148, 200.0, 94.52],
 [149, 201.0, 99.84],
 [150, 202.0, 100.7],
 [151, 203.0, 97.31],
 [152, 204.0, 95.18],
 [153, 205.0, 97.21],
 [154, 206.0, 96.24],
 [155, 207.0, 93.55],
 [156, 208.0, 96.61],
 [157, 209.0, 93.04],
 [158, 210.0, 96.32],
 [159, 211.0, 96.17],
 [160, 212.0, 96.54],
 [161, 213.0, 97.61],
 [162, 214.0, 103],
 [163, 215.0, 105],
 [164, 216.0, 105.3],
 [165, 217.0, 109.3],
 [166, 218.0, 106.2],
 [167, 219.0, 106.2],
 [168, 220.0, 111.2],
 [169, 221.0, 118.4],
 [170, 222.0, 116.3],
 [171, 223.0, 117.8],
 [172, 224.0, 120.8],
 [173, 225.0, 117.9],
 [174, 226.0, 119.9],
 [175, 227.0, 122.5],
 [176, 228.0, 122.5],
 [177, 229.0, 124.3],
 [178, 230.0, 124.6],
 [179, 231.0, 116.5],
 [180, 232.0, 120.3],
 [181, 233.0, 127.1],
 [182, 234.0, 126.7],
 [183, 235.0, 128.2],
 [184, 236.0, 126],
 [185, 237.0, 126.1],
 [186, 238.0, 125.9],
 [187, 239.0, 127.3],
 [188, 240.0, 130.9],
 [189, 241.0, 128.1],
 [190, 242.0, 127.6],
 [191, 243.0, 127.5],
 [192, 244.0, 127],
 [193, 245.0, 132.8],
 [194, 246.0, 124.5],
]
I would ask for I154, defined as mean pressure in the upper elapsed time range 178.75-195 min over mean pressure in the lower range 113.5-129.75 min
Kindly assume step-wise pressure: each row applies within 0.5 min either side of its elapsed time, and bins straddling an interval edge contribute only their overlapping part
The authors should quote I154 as 0.74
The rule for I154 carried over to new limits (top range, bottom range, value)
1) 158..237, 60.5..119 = 0.80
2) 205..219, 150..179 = 0.89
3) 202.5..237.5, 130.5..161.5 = 0.95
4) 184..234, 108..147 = 0.83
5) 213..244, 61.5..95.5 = 0.89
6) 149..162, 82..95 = 0.82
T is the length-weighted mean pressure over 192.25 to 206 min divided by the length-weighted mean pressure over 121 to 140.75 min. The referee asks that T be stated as 0.77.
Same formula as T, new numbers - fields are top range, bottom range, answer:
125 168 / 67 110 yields 0.86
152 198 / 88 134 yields 0.80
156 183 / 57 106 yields 0.83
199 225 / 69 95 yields 0.74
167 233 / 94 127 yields 0.79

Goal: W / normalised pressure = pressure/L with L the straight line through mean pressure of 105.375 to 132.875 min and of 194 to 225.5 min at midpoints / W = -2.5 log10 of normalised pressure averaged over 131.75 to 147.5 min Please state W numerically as 0.04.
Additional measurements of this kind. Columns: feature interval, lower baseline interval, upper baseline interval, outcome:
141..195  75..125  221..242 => 0.20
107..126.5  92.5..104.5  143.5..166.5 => 0.00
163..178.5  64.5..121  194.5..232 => 0.04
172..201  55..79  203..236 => 0.15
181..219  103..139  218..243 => 0.26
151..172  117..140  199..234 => 0.05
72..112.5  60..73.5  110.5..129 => -0.09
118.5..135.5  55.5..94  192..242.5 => -0.03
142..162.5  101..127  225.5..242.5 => 0.13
